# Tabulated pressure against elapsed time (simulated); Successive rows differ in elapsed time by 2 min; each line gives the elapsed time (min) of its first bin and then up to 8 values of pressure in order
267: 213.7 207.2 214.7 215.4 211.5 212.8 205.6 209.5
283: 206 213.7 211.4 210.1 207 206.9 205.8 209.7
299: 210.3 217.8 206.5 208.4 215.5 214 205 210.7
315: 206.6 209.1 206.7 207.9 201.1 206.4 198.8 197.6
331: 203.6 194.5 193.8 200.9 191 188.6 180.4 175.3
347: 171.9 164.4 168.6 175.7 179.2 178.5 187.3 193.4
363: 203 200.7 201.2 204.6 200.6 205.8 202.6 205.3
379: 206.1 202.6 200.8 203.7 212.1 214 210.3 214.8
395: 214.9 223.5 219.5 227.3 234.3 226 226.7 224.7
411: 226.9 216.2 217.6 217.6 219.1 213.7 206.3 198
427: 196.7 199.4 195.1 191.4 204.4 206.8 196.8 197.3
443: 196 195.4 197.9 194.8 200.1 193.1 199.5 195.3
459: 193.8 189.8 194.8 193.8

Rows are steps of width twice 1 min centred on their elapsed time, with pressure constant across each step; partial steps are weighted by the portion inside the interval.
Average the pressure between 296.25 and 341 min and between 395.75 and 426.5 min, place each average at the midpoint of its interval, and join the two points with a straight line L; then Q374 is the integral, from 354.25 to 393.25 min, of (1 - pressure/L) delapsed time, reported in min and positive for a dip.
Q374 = 2.3 min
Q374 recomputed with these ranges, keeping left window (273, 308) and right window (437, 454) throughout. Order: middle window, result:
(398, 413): -1.9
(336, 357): 2.6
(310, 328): 0.2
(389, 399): -0.7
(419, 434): -0.2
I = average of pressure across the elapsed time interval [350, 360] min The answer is 178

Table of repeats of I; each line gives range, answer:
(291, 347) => 202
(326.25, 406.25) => 200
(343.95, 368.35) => 184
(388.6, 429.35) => 217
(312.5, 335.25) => 203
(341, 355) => 174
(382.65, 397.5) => 212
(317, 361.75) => 190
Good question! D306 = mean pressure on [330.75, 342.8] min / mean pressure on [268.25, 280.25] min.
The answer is 0.92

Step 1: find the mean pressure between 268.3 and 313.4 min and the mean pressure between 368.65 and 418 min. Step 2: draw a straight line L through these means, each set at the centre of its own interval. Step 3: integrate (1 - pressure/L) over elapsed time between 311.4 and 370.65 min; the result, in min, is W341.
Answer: 5.3 min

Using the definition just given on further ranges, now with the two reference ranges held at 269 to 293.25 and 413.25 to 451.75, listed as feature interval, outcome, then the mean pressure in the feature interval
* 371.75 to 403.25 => -1.1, 212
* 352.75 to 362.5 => 1.0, 184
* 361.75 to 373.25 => 0.2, 202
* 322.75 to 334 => 0.4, 200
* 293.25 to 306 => 0.0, 210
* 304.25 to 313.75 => -0.1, 211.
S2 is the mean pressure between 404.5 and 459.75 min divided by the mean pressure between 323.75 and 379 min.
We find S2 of 1.07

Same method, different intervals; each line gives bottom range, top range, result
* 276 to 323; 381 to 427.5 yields 1.03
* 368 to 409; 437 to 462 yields 0.92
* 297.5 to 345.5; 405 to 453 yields 1.02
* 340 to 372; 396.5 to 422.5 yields 1.20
